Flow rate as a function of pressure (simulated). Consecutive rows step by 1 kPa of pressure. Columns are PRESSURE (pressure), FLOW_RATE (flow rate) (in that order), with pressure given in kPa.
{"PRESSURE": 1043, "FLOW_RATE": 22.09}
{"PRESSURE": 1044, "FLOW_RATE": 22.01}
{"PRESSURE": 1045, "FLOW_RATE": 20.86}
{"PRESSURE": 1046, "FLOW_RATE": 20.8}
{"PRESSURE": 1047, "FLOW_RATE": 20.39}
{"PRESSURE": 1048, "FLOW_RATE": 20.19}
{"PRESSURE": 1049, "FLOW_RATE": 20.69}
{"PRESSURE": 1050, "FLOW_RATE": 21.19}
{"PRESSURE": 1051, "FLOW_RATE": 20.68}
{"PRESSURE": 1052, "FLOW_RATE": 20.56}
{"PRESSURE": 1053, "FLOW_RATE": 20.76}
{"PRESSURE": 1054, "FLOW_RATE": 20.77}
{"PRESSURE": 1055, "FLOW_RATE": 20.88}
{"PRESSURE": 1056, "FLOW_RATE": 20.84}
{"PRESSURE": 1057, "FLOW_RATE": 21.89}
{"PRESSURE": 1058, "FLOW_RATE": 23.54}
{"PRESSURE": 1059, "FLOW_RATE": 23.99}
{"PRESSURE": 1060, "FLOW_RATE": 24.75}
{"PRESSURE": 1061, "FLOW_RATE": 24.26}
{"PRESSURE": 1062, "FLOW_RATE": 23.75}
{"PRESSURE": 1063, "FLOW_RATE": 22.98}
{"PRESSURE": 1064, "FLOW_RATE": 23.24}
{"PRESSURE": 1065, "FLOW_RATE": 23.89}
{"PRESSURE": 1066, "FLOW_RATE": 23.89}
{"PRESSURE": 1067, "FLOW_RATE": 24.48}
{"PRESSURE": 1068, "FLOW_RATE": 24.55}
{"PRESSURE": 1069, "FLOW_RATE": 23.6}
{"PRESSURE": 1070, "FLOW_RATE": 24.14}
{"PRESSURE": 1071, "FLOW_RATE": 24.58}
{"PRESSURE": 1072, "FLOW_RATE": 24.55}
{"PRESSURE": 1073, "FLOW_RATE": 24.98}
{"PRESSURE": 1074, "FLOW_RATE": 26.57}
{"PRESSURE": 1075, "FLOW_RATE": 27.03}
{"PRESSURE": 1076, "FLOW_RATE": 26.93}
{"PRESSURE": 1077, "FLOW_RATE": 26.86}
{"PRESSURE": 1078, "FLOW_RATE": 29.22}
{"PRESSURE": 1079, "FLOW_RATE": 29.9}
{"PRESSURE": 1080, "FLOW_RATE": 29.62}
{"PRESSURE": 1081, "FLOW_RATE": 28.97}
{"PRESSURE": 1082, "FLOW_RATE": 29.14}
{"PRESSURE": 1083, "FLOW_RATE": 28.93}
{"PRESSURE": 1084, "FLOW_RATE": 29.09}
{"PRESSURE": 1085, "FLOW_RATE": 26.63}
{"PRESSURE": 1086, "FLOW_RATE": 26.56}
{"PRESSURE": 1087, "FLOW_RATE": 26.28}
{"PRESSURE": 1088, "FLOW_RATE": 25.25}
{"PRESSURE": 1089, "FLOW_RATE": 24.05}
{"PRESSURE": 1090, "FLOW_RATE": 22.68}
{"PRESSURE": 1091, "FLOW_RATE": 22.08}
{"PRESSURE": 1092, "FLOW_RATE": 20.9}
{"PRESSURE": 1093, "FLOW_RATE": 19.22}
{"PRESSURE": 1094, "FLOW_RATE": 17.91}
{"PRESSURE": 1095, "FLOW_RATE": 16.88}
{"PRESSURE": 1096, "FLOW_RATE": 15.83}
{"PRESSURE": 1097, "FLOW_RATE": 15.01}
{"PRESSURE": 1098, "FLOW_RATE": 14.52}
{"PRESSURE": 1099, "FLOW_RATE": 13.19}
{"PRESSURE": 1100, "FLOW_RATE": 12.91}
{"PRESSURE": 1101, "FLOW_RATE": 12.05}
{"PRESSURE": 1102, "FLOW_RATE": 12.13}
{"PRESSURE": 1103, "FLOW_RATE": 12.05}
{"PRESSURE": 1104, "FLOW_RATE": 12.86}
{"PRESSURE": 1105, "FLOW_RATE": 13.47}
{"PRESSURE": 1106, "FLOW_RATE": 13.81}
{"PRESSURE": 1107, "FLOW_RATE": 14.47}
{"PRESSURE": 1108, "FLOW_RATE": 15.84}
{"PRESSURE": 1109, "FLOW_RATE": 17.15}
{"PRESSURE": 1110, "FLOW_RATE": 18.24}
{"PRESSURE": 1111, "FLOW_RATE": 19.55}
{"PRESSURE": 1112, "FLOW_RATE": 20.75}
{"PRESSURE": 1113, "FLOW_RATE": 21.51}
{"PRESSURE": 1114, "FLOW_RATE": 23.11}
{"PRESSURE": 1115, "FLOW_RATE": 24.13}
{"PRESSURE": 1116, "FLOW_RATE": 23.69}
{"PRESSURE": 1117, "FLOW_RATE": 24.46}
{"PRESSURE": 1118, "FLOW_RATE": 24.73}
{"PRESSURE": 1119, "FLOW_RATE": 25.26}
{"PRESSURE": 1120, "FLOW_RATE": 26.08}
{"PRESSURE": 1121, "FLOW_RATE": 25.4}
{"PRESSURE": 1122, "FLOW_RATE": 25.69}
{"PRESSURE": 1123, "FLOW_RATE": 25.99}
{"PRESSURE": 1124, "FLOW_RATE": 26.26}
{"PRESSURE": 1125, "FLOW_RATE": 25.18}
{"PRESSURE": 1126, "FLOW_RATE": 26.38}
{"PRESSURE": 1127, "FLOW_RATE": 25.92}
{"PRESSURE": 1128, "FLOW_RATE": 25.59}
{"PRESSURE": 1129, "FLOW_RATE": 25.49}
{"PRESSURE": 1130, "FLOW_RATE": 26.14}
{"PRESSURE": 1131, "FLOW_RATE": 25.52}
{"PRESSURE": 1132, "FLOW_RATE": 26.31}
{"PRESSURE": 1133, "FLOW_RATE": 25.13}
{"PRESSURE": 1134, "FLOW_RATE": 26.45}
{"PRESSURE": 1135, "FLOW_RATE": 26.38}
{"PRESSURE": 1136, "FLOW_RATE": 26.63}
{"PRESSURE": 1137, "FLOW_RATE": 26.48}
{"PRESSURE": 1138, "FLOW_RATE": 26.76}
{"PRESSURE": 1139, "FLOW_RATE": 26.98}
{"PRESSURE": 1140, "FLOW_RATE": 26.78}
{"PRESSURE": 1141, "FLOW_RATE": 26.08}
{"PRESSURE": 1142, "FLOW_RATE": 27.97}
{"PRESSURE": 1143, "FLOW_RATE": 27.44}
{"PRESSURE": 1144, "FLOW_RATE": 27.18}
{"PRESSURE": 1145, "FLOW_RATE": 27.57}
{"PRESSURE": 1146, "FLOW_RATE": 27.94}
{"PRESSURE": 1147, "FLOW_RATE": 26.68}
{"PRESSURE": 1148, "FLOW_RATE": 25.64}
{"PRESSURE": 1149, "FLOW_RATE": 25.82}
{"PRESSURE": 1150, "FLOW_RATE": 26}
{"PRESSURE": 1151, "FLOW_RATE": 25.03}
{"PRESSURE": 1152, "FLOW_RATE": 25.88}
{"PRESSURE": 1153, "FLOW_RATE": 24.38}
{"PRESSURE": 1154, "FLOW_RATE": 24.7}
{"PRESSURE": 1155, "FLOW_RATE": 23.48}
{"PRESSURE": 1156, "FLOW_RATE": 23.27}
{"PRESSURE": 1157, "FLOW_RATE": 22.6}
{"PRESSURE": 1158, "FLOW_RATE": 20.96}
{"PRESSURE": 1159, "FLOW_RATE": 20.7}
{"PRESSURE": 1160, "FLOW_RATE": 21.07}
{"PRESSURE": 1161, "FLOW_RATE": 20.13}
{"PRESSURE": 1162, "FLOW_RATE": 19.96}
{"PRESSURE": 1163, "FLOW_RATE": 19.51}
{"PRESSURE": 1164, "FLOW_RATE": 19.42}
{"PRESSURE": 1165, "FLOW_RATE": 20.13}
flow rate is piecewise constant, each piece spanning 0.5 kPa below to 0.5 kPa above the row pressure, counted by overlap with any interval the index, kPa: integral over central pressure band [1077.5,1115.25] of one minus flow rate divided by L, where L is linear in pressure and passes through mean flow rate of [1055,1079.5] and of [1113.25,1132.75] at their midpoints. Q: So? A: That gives 6.9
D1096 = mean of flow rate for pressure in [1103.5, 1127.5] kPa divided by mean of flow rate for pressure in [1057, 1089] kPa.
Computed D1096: 0.84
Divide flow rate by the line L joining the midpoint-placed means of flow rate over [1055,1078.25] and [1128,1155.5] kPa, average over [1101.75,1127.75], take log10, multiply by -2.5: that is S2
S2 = 0.21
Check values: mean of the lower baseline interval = 24.4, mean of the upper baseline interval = 26.2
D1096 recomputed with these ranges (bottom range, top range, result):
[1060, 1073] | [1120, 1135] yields 1.07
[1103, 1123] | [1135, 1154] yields 1.29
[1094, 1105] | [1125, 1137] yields 1.87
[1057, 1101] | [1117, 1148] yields 1.12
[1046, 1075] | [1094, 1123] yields 0.81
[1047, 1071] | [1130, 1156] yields 1.16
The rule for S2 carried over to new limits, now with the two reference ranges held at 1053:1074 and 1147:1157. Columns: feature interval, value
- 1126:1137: -0.06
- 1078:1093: -0.11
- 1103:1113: 0.43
